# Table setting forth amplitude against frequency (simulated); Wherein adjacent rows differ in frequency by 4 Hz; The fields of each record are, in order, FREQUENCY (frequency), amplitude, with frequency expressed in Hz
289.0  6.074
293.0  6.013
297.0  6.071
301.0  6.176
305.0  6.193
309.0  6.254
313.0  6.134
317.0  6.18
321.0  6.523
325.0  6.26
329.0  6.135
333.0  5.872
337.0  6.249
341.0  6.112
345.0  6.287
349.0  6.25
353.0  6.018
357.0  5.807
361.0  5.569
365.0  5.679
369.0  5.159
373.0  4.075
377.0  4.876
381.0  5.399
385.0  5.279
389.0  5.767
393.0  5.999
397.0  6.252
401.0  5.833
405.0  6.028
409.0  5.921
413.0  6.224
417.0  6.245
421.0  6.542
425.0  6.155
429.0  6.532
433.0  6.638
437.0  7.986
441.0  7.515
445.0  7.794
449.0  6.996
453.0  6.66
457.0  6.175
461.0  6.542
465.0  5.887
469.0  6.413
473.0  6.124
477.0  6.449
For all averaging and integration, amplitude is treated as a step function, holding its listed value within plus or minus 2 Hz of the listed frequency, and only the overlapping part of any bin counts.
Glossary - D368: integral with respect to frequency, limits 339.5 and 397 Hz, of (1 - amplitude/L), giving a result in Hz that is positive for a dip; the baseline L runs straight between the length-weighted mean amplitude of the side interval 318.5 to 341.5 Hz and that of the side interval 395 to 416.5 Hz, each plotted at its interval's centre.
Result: 4.9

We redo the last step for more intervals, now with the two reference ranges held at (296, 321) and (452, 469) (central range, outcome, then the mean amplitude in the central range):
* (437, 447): -2.27 Hz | 7.72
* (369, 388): 3.86 Hz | 4.98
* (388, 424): 0.97 Hz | 6.1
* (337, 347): 0.02 Hz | 6.21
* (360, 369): 1.03 Hz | 5.53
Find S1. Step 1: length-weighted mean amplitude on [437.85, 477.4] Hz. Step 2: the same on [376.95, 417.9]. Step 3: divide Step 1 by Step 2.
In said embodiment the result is 1.15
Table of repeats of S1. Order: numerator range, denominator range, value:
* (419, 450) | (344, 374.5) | 1.25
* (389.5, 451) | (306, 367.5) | 1.08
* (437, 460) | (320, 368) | 1.17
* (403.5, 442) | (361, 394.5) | 1.24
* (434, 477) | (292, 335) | 1.10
